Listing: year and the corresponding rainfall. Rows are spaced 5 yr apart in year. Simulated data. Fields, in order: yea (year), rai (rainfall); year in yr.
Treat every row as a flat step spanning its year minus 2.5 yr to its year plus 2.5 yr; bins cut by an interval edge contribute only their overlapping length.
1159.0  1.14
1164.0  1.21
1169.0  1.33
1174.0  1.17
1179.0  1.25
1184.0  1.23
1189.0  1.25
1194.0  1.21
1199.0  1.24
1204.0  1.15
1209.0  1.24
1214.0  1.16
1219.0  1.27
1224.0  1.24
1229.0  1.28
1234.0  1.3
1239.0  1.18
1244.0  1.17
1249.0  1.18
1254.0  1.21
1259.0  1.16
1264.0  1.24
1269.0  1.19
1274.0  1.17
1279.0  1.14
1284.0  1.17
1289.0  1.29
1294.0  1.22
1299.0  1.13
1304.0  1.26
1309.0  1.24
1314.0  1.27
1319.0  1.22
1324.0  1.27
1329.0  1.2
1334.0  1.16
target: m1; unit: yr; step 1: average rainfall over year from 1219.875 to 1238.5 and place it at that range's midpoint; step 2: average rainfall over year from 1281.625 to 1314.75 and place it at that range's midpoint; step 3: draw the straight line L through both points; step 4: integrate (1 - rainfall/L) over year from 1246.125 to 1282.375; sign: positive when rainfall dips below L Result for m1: 1.7 yr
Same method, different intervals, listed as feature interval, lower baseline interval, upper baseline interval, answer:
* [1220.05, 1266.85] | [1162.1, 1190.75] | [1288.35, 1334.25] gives 0.5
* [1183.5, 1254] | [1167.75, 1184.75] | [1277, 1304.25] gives 0.2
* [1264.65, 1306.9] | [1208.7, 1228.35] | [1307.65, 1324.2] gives 1.5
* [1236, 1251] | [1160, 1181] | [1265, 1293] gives 0.3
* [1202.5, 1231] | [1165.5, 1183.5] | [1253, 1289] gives -0.1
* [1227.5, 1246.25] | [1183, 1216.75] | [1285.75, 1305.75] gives -0.2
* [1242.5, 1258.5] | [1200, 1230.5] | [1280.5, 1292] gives 0.5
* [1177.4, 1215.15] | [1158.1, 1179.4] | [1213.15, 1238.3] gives 0.6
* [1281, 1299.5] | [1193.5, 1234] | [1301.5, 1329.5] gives 0.5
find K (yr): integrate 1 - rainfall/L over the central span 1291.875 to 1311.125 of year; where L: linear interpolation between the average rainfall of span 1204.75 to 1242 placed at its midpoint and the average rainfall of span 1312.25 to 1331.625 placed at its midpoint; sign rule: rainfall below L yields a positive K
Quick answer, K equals 0.40 yr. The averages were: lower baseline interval 1.23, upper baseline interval 1.24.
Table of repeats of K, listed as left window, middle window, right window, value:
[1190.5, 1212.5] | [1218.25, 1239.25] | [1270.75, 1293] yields -1.0 yr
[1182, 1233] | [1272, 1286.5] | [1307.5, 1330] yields 0.9 yr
